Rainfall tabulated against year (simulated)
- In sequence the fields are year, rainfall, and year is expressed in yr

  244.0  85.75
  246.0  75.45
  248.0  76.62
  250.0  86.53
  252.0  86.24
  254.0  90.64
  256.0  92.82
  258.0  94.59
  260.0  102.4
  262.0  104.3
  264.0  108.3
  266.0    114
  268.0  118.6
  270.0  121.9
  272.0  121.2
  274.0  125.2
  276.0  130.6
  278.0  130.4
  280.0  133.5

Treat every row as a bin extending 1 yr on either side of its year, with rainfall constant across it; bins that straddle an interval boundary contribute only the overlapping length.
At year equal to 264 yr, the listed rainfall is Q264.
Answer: 108.3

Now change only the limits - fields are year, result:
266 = 114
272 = 121.2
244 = 85.75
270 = 121.9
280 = 133.5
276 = 130.6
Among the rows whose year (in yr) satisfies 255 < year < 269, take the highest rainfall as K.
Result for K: 118.6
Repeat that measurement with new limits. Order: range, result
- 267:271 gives 121.9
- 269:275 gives 125.2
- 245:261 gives 102.4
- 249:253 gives 86.53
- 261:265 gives 108.3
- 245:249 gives 76.62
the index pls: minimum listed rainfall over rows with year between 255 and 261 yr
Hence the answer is 92.82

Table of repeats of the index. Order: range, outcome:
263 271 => 108.3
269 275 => 121.2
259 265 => 102.4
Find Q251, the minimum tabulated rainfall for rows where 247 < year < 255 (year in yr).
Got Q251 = 76.62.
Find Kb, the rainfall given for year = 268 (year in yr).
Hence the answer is 118.6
